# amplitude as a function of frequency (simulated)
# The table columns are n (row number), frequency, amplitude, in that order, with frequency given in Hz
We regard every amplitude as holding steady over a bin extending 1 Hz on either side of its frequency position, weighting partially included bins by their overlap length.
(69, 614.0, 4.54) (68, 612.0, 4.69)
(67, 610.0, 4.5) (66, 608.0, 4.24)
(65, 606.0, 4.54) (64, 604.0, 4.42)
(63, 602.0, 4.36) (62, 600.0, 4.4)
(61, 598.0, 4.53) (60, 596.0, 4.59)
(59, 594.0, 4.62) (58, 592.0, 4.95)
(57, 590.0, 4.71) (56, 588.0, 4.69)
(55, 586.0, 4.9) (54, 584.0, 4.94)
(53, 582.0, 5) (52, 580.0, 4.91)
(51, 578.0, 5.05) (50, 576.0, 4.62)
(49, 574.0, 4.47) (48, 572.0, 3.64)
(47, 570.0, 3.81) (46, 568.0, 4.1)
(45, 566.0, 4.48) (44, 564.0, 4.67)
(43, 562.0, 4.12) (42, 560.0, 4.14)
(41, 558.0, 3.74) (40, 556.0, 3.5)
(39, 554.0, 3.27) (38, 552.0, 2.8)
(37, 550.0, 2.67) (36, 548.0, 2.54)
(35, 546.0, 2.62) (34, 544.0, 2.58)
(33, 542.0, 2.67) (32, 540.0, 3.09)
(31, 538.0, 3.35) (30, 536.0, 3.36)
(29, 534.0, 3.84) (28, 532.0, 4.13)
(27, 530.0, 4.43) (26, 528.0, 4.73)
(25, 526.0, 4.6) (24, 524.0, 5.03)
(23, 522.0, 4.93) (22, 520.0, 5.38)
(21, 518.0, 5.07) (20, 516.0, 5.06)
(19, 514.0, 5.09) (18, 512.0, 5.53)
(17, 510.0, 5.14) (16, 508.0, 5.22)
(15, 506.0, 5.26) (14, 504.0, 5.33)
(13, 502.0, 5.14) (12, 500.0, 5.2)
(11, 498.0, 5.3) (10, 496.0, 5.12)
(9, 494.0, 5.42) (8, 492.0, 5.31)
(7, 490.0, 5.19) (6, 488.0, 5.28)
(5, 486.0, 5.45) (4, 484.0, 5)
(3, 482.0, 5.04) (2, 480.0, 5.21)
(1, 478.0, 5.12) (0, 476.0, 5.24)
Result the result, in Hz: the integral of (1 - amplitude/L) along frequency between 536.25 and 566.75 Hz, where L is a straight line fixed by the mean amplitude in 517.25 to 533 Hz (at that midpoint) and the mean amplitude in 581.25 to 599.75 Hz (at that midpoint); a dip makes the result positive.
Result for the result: 9.1 Hz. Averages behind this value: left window 4.78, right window 4.75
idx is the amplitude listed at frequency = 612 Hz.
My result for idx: 4.69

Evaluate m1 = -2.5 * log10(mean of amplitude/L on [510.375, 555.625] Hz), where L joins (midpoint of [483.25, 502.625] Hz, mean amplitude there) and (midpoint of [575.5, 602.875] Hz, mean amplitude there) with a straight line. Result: 0.27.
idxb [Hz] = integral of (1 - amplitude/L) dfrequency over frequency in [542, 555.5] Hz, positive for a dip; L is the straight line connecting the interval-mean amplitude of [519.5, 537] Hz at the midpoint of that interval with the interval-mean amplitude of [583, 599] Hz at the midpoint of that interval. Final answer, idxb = 5.30 Hz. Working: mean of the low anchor 4.47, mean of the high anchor 4.74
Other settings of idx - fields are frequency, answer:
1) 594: 4.62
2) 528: 4.73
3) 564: 4.67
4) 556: 3.5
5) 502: 5.14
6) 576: 4.62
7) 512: 5.53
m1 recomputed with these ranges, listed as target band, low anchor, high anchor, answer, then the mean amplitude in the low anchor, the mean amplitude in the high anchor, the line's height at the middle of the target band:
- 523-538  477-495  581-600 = 0.185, 5.22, 4.75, 5.02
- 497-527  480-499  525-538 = -0.116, 5.23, 4.12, 4.64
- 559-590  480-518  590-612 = 0.046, 5.22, 4.53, 4.71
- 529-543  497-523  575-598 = 0.386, 5.2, 4.8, 5.07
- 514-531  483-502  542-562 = -0.176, 5.25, 3.13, 4.18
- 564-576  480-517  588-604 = 0.138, 5.23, 4.59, 4.76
